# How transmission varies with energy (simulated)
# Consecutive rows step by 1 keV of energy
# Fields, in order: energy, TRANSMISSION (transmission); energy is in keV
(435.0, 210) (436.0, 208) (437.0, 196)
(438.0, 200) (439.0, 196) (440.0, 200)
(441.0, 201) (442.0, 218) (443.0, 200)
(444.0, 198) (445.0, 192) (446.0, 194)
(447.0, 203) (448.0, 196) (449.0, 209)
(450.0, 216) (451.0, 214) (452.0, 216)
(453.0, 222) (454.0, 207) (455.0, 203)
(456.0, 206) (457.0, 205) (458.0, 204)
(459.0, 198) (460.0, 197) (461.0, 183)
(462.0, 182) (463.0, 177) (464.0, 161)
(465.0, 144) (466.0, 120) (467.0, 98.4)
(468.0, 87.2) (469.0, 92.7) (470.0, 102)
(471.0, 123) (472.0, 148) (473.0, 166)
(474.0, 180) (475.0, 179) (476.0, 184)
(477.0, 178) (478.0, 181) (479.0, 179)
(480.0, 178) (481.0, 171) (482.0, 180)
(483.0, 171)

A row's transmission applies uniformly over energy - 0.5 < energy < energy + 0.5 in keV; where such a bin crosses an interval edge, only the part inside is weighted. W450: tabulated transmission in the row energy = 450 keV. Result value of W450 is 216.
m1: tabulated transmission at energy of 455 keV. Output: 203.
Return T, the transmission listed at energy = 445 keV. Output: 192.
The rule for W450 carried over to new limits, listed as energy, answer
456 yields 206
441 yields 201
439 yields 196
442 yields 218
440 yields 200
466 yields 120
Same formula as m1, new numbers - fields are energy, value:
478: 181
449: 209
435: 210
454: 207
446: 194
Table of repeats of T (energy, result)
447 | 203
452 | 216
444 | 198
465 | 144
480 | 178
